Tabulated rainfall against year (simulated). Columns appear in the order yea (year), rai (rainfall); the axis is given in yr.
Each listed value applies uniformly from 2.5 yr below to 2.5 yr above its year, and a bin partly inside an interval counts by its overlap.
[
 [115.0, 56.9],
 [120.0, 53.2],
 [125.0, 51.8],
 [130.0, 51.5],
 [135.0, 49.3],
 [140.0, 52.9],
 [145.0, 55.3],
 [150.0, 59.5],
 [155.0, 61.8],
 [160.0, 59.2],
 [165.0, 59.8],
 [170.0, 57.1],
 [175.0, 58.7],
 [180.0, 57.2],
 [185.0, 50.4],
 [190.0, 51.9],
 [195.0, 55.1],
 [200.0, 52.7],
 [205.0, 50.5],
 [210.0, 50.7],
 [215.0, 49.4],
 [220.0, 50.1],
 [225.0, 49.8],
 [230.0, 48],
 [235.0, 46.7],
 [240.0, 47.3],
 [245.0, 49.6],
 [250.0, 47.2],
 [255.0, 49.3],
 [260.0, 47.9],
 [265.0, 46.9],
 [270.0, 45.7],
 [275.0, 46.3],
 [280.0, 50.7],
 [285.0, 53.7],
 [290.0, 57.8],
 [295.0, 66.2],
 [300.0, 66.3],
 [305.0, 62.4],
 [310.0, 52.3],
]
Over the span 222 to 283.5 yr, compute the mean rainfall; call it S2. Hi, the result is 48.1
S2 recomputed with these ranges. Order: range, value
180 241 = 50.6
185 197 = 52.8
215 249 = 48.6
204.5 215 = 50.3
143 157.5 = 59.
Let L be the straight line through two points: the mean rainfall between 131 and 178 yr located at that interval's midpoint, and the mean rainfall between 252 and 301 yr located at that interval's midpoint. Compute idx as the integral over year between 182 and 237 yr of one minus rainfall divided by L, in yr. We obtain 4.4 yr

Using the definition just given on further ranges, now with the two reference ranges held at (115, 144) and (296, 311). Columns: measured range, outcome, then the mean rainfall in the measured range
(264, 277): 3.0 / 46.2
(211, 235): 3.4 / 49.1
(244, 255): 1.9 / 48.4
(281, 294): 1.0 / 56.4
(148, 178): -2.9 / 59.3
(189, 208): 1.2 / 52.6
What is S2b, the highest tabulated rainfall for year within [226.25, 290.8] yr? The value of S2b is 57.8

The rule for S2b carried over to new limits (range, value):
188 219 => 55.1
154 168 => 61.8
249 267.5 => 49.3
